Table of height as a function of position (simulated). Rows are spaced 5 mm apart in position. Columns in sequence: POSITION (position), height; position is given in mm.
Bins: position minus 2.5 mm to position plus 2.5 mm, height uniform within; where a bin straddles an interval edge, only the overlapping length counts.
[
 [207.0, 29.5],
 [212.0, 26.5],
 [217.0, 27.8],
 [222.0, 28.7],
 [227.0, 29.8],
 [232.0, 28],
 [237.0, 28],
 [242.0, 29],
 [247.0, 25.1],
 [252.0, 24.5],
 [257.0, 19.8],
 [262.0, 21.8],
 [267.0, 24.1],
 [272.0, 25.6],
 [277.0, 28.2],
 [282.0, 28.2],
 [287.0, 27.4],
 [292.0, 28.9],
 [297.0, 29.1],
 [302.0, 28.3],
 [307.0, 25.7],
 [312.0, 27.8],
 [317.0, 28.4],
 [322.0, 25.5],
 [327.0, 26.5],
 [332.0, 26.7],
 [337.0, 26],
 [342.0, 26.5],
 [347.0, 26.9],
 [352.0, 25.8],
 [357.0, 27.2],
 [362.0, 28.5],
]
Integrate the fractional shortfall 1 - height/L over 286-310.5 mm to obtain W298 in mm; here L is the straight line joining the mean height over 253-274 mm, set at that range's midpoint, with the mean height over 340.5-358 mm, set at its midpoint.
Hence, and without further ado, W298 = -3.6 mm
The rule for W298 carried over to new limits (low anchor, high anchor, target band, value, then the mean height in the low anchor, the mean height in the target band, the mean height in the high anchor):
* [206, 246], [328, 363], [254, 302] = 2.7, 28.2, 26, 26.7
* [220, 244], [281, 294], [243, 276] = 5.2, 28.7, 23.9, 28.1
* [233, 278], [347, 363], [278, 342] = -3.0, 25.1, 27.4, 27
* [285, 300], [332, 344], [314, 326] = 0.1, 28.5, 26.9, 26.3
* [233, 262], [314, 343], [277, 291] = -1.2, 25.1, 28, 26.6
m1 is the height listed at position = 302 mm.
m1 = 28.3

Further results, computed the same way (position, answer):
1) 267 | 24.1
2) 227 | 29.8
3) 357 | 27.2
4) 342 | 26.5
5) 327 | 26.5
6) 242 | 29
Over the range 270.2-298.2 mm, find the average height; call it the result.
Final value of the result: 27.9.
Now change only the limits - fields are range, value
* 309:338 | 26.8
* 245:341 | 26.2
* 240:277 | 24.5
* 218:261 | 26.5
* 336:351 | 26.4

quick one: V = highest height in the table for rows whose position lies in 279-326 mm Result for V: 29.1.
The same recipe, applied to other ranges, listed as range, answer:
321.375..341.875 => 26.7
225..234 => 29.8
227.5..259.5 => 29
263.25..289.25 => 28.2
